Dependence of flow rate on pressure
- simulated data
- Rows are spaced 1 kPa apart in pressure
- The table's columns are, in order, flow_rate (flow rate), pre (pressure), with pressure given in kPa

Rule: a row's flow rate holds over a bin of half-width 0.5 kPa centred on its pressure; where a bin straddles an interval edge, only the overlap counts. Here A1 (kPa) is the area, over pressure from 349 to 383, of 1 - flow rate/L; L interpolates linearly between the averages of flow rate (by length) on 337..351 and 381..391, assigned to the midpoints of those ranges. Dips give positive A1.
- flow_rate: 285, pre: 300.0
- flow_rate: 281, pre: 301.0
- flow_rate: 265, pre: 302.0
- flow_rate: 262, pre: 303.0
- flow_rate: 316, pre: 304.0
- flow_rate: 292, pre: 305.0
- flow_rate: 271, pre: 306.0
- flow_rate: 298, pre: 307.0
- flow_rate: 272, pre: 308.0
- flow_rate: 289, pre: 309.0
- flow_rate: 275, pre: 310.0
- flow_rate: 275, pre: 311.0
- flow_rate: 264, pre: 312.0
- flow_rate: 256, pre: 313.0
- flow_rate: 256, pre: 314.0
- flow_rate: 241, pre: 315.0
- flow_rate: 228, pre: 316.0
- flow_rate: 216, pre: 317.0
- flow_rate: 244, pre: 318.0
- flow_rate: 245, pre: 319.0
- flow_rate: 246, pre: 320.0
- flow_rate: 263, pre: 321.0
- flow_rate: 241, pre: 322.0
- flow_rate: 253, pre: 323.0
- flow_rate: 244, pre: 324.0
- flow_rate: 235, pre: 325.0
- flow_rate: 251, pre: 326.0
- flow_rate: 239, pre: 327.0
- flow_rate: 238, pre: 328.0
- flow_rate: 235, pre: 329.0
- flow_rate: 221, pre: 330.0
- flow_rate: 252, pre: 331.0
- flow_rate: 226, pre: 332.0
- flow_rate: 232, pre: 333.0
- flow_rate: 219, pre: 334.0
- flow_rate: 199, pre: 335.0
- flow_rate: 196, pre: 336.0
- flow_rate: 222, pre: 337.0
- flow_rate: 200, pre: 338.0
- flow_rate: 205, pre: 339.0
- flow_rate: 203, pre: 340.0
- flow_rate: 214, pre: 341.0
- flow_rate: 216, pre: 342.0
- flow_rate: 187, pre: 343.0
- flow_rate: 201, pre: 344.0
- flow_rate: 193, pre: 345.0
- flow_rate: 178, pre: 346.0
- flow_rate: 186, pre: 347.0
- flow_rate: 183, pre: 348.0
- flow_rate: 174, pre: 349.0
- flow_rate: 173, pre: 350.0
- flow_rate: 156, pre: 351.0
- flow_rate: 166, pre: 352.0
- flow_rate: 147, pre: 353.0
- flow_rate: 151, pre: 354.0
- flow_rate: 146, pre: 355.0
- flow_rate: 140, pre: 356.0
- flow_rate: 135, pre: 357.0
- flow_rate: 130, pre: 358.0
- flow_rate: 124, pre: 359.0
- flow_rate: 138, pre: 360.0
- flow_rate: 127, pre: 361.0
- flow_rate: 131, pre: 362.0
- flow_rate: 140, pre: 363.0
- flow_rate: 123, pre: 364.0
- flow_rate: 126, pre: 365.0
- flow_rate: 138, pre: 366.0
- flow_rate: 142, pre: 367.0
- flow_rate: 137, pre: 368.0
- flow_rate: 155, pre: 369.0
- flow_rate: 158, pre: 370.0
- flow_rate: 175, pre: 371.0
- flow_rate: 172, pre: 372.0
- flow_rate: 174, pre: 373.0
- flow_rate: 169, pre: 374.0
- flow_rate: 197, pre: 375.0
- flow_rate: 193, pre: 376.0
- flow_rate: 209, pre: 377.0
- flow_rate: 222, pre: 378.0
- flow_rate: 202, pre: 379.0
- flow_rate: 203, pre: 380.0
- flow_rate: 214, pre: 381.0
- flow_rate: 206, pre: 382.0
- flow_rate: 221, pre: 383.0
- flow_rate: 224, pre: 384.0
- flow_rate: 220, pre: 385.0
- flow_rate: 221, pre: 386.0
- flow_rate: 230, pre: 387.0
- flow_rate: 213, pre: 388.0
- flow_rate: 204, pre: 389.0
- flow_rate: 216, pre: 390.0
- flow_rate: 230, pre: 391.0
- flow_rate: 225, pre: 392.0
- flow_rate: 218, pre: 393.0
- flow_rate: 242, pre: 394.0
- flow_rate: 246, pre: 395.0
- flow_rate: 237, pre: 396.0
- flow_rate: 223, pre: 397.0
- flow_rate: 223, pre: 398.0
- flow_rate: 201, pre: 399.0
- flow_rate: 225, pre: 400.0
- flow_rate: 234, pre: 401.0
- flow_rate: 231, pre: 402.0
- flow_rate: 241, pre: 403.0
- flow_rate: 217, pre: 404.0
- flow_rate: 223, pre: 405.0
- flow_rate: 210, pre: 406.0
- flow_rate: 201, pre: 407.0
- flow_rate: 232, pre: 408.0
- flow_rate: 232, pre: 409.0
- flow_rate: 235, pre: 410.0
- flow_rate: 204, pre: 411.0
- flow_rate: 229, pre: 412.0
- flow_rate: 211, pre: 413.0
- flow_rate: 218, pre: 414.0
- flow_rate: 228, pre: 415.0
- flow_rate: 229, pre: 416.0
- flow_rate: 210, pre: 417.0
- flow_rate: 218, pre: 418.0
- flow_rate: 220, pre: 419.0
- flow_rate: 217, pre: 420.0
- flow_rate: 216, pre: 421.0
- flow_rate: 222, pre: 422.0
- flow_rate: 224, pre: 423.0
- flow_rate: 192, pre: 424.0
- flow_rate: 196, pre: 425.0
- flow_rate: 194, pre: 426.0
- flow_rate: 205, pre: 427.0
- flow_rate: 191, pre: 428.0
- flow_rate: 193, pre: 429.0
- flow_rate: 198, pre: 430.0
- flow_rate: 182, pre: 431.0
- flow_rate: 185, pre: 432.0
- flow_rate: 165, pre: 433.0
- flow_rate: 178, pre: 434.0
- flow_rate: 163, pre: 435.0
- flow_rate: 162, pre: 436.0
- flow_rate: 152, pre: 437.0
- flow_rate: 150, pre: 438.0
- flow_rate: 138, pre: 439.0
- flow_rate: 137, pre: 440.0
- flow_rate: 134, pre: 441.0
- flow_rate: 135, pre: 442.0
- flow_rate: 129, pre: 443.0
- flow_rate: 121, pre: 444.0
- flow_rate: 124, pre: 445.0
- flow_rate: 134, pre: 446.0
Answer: 7.3 kPa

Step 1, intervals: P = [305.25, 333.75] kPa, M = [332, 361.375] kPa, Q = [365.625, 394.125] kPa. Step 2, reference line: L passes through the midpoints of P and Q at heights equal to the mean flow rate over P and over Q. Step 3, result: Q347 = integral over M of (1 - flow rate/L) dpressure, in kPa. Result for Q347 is 6.3 kPa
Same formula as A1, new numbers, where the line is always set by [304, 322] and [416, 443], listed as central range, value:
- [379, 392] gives -0.22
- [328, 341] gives 1.53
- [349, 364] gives 5.75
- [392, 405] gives -1.50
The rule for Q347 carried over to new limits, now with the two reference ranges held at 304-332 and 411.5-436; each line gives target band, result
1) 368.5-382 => 2.23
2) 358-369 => 4.67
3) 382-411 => -1.03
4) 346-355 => 2.71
